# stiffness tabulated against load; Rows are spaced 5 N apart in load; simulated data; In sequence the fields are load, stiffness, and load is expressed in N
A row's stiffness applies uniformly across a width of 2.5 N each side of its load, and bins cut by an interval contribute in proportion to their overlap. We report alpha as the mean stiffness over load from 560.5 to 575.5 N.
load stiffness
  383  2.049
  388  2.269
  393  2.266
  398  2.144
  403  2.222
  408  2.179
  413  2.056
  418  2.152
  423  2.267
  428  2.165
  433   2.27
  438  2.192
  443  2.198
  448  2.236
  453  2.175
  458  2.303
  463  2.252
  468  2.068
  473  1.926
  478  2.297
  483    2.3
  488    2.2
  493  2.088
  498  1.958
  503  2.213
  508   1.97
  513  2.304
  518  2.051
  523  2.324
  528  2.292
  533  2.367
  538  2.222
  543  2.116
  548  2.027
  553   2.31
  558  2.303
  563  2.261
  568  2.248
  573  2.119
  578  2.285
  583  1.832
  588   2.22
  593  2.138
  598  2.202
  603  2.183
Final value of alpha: 2.21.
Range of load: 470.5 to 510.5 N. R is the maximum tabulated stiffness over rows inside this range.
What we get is 2.3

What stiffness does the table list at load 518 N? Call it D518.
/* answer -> 2.051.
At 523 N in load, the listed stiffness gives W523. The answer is 2.324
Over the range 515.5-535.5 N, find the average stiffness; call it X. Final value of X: 2.26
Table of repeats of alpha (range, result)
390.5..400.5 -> 2.21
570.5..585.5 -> 2.08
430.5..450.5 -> 2.22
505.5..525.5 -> 2.16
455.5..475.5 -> 2.14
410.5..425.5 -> 2.16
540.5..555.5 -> 2.15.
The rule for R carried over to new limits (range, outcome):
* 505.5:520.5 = 2.304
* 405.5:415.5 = 2.179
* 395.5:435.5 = 2.27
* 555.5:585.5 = 2.303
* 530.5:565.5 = 2.367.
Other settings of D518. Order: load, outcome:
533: 2.367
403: 2.222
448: 2.236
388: 2.269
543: 2.116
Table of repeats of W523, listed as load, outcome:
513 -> 2.304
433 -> 2.27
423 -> 2.267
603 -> 2.183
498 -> 1.958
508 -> 1.97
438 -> 2.192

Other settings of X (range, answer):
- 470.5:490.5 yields 2.18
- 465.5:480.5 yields 2.1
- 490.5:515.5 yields 2.11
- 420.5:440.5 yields 2.22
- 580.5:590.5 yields 2.03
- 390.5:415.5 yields 2.17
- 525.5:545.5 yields 2.25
